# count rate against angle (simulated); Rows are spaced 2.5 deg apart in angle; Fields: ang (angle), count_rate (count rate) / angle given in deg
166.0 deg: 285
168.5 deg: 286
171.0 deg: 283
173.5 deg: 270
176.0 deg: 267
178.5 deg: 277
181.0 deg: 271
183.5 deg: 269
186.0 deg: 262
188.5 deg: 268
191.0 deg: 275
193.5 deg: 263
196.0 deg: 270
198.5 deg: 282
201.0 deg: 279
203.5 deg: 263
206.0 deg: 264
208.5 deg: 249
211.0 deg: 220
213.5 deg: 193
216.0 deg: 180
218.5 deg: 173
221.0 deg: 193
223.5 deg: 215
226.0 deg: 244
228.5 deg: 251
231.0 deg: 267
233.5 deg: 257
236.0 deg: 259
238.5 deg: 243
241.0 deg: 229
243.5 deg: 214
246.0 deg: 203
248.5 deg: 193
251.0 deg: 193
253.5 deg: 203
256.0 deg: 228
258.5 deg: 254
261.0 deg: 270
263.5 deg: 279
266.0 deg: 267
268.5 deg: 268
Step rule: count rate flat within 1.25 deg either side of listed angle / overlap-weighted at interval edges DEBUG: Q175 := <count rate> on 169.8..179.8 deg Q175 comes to 274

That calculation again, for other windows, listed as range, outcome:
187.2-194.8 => 269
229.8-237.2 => 261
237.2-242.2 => 236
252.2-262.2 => 238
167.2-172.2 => 285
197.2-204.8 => 275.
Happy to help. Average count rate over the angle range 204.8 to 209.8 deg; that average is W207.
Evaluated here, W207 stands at 256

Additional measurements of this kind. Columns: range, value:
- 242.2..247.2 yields 209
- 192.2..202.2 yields 273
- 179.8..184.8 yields 270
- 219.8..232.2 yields 234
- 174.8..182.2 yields 272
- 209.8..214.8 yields 206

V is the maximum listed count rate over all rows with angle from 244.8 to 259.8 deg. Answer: 254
